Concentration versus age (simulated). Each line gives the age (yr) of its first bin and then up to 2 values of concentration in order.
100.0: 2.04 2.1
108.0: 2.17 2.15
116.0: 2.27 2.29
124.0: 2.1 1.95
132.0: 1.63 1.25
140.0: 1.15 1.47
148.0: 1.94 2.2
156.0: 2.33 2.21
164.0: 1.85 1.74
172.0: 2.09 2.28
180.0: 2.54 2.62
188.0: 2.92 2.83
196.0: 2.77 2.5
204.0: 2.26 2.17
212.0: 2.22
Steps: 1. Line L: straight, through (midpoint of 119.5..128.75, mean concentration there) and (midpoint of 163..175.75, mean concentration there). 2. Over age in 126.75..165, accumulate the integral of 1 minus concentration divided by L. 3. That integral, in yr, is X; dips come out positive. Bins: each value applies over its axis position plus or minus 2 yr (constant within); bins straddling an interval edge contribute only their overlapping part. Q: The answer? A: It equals 4.4 yr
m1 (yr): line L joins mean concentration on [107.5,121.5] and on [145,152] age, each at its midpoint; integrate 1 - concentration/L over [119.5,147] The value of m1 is 5.45 yr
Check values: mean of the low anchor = 2.22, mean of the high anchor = 1.95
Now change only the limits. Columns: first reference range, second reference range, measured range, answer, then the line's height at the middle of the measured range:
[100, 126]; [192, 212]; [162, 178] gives 2.4 yr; 2.35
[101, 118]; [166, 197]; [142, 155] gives 2.4 yr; 2.33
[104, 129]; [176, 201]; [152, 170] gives 3.1 yr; 2.48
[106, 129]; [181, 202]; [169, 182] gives 1.7 yr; 2.6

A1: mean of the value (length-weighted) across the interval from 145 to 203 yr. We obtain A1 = 2.33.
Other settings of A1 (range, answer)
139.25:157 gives 1.84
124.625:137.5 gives 1.68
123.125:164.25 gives 1.82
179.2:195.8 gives 2.75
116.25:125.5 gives 2.21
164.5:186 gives 2.23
